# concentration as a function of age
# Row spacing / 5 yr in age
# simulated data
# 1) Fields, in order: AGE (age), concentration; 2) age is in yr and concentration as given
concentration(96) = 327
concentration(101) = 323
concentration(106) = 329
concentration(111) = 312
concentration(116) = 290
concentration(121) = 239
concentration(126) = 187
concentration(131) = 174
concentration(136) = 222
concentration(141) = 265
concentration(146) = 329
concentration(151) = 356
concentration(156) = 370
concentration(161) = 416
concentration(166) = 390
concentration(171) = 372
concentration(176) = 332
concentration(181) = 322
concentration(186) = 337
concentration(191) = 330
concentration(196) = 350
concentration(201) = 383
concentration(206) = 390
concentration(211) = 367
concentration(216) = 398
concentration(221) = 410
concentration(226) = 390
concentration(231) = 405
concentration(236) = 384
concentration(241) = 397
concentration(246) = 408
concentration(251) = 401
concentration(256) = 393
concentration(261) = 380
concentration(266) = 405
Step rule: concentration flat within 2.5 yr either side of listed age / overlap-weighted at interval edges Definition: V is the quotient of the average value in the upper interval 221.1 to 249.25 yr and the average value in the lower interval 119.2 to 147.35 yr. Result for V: 1.71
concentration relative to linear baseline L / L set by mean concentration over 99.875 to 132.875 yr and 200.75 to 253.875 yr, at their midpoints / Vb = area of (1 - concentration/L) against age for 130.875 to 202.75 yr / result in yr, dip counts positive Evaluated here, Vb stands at -2.4 yr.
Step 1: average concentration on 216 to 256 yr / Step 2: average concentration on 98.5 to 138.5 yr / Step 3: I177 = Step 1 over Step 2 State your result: 1.54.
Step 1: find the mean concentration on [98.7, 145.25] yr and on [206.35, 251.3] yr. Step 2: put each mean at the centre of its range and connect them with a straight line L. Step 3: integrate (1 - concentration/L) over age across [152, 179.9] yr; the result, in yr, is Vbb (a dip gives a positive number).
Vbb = -4.9 yr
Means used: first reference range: 262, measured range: 372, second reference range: 395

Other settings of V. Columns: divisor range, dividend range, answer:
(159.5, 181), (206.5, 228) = 1.06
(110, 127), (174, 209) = 1.35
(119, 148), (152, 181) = 1.58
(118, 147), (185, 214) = 1.56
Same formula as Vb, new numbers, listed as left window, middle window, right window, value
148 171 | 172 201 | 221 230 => 3.5 yr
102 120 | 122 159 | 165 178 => 7.0 yr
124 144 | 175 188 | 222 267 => -1.6 yr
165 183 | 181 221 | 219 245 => 0.9 yr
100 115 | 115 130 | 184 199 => 4.4 yr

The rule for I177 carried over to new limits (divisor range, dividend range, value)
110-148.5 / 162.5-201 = 1.41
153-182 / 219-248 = 1.08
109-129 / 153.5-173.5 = 1.53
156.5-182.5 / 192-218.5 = 1.02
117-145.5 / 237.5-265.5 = 1.73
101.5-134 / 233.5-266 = 1.52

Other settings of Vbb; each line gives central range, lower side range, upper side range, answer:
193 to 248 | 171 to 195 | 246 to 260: -2.98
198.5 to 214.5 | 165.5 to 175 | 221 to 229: 0.30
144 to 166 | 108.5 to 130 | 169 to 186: -4.64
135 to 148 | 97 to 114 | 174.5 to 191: 1.99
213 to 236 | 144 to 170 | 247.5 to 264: -0.69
